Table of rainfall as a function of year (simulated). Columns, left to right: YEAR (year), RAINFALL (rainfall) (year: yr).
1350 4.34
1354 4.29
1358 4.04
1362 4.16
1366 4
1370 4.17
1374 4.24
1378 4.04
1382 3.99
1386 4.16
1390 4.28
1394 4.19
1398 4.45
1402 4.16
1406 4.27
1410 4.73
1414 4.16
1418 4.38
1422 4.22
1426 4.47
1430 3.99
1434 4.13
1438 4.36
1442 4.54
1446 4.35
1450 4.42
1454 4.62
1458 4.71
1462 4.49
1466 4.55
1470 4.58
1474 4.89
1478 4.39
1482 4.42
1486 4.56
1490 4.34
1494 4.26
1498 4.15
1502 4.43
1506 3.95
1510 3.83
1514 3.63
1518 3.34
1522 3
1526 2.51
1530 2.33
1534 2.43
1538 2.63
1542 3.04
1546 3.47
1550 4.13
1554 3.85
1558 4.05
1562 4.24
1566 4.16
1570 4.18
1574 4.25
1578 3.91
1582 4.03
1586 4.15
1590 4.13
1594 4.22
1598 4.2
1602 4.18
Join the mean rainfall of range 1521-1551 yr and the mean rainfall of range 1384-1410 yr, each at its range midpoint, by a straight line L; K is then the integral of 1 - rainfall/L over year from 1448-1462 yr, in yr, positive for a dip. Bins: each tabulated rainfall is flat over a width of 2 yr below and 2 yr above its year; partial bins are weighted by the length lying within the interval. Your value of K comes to -3.3 yr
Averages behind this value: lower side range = 4.29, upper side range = 2.9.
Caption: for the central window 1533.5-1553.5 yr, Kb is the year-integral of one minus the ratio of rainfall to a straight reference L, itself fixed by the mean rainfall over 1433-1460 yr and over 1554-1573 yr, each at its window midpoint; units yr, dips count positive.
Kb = 4.5 yr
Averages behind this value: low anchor 4.46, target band 3.25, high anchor 4.13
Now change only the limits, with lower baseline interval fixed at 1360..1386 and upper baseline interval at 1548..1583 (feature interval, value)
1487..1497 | -0.53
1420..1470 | -3.80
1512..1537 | 7.51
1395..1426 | -1.82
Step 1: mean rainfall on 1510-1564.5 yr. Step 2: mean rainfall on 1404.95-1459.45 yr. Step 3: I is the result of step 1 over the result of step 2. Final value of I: 0.76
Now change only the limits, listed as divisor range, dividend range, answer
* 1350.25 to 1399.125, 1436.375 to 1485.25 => 1.09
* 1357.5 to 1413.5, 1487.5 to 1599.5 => 0.89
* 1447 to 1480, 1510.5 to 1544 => 0.64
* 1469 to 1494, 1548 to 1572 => 0.91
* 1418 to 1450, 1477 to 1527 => 0.91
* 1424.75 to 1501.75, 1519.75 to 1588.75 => 0.80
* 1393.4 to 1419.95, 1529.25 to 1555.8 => 0.73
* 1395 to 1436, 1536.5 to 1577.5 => 0.89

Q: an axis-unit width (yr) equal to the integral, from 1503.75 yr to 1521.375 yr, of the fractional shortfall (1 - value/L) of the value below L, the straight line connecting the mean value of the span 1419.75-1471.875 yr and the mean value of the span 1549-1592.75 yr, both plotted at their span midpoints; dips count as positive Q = 2.5 yr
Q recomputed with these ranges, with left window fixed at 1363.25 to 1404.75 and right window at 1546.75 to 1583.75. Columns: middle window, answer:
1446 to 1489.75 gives -4.5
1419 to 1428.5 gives -0.4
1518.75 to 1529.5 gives 3.5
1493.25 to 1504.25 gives -0.5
